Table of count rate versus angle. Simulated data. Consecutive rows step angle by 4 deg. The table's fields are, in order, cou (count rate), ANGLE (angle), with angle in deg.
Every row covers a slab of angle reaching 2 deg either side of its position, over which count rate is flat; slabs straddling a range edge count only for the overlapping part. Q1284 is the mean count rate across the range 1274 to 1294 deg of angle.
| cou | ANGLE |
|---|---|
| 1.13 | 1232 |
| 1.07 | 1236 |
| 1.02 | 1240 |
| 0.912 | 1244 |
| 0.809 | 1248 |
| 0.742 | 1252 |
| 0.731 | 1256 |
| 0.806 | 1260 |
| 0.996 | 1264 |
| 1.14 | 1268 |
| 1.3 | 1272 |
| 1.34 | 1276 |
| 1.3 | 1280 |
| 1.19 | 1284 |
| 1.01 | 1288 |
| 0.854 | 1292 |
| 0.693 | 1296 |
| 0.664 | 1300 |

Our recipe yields 1.14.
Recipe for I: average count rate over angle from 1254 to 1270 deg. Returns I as 0.918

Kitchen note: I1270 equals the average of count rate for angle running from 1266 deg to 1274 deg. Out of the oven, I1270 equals 1.22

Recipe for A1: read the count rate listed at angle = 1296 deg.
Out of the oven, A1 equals 0.693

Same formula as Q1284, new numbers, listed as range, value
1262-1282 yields 1.22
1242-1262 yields 0.8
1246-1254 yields 0.776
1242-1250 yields 0.861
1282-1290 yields 1.1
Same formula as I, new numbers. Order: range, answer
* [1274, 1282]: 1.32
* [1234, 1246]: 1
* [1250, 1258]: 0.736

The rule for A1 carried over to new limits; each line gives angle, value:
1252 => 0.742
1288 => 1.01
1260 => 0.806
